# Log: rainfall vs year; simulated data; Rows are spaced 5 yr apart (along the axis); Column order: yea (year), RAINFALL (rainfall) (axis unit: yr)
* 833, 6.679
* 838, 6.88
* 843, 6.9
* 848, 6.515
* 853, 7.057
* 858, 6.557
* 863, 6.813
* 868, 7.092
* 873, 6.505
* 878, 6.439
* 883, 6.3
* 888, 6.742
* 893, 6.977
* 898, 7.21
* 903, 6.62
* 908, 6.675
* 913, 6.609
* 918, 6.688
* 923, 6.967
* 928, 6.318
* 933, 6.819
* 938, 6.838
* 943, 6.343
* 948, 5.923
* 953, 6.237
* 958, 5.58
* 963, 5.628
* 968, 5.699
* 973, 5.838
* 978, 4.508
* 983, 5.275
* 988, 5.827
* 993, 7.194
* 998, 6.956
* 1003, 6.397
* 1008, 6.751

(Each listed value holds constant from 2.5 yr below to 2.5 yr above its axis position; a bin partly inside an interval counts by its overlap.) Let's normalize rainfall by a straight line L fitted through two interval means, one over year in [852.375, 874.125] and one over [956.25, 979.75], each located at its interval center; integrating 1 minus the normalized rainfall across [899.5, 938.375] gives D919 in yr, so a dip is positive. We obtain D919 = -3.9 yr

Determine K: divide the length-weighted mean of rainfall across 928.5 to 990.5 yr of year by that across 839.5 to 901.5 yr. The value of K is 0.9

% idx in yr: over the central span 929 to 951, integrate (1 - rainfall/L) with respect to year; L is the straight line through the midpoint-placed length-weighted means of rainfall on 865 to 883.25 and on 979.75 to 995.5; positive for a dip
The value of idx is -0.7 yr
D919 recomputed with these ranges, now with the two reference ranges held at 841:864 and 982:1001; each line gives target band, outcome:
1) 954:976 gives 2.6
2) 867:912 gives -0.3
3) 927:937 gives -0.1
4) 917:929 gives -0.2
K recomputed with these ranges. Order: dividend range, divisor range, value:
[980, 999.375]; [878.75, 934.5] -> 0.93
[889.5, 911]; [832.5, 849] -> 1.01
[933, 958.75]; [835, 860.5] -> 0.93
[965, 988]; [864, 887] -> 0.82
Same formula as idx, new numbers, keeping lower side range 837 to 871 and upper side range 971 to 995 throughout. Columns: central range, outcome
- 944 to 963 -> 0.14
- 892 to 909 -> -1.22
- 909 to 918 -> -0.48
